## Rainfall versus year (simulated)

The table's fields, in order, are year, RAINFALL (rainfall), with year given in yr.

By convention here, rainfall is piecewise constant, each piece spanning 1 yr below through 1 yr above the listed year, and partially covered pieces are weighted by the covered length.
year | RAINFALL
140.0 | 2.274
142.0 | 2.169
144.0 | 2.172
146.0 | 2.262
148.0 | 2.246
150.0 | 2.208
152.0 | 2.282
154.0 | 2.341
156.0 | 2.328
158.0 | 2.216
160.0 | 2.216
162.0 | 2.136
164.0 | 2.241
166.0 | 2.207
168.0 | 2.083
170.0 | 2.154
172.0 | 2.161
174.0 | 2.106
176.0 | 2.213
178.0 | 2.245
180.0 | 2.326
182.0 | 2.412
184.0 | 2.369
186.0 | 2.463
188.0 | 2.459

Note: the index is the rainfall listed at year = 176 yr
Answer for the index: 2.213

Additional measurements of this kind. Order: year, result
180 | 2.326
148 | 2.246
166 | 2.207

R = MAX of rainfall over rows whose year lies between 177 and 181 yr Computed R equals 2.326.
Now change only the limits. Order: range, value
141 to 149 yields 2.262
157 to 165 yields 2.241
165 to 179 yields 2.245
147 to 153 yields 2.282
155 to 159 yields 2.328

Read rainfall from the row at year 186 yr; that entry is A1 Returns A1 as 2.463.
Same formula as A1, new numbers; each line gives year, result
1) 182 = 2.412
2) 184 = 2.369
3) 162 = 2.136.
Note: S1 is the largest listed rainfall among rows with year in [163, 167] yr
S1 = 2.241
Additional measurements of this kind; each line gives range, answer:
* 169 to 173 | 2.161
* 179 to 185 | 2.412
